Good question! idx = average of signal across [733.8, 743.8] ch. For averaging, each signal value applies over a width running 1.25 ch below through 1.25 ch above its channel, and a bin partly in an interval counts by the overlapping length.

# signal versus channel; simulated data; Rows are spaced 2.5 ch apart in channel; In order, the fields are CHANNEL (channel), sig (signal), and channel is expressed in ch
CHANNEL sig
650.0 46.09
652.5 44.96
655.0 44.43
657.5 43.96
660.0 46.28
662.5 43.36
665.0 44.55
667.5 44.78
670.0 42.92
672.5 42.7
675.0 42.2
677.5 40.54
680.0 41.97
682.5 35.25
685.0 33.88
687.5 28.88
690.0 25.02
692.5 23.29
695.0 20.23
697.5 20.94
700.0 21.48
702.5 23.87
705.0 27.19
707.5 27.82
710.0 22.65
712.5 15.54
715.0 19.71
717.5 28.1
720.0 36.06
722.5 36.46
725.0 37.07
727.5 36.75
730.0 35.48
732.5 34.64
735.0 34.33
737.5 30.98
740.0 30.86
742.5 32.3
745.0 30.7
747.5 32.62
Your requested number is 32.1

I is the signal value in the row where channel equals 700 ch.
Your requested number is 21.48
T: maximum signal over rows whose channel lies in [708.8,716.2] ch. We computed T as 22.65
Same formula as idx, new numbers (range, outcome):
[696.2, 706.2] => 23.3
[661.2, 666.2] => 44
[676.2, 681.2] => 41.3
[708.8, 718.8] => 21.6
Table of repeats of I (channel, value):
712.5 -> 15.54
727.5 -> 36.75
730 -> 35.48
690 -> 25.02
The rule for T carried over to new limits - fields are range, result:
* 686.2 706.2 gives 28.88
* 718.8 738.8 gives 37.07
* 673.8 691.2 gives 42.2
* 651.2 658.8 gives 44.96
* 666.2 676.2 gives 44.78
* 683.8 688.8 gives 33.88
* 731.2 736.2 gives 34.64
